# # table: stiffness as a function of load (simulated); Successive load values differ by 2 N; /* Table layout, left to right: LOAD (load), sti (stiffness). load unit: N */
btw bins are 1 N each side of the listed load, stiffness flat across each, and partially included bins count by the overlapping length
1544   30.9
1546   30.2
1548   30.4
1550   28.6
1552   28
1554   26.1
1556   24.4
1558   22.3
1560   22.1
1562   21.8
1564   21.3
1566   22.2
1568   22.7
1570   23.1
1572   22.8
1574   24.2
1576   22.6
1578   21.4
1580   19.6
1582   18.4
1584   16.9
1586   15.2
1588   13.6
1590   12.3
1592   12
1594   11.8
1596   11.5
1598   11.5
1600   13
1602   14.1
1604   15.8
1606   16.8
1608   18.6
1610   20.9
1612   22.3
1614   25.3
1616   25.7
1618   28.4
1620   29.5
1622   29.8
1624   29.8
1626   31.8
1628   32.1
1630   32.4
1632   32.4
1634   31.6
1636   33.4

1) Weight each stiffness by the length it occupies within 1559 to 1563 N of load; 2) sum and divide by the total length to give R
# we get 22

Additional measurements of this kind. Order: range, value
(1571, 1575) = 23.5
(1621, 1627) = 30.5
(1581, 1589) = 16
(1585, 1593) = 13.3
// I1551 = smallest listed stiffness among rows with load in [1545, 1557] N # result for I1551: 24.4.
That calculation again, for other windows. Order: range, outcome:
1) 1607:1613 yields 18.6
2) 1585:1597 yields 11.5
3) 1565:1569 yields 22.2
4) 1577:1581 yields 19.6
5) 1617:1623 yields 28.4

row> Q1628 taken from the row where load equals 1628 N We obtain 32.1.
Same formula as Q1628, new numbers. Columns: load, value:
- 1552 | 28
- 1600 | 13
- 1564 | 21.3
